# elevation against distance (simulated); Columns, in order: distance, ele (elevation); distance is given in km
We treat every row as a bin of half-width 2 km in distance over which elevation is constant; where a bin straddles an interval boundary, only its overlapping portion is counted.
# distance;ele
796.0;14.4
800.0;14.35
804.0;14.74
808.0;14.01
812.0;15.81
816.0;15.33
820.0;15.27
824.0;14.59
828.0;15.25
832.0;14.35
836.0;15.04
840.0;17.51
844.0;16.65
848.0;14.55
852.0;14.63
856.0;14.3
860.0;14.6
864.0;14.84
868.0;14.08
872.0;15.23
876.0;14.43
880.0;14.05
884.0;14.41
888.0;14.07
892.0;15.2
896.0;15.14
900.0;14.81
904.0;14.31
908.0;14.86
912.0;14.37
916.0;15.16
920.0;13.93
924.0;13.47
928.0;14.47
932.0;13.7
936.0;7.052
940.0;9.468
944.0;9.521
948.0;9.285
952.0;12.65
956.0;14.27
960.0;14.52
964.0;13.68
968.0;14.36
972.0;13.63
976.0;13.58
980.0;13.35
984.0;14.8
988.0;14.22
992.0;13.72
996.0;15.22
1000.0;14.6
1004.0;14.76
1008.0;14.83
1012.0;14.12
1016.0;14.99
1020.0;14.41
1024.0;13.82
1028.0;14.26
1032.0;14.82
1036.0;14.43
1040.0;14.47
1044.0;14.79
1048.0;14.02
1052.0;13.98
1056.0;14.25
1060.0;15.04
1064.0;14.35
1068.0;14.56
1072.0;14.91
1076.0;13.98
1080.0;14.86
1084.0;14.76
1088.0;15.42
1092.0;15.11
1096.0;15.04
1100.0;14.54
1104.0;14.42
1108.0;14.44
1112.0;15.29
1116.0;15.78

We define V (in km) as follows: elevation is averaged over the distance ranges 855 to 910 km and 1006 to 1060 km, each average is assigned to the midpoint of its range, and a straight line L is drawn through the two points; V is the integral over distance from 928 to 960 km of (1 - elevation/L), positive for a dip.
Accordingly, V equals 7.1 km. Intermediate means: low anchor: 14.6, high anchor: 14.4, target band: 11.3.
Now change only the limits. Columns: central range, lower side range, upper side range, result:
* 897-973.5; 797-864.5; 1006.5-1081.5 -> 8.86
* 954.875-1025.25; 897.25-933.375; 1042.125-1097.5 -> 1.10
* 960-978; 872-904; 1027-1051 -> 0.79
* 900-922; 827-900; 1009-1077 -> 0.34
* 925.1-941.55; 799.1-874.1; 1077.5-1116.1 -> 3.99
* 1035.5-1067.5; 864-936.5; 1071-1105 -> 0.55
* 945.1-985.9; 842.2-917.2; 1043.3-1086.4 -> 3.60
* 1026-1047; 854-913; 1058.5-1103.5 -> 0.28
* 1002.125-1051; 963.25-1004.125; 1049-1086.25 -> -0.42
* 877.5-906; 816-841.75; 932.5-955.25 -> -4.82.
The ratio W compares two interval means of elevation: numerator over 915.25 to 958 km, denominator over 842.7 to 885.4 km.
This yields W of 0.82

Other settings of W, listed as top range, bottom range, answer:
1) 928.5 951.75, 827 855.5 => 0.67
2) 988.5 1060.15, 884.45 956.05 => 1.10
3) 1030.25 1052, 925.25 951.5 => 1.34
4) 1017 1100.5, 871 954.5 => 1.10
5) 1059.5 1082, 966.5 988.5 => 1.04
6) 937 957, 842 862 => 0.71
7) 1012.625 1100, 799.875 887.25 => 0.98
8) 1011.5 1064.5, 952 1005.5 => 1.02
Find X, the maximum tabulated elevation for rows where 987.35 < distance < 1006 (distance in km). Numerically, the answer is 15.22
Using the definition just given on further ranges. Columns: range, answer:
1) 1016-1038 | 14.99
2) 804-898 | 17.51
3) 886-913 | 15.2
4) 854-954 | 15.23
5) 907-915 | 14.86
